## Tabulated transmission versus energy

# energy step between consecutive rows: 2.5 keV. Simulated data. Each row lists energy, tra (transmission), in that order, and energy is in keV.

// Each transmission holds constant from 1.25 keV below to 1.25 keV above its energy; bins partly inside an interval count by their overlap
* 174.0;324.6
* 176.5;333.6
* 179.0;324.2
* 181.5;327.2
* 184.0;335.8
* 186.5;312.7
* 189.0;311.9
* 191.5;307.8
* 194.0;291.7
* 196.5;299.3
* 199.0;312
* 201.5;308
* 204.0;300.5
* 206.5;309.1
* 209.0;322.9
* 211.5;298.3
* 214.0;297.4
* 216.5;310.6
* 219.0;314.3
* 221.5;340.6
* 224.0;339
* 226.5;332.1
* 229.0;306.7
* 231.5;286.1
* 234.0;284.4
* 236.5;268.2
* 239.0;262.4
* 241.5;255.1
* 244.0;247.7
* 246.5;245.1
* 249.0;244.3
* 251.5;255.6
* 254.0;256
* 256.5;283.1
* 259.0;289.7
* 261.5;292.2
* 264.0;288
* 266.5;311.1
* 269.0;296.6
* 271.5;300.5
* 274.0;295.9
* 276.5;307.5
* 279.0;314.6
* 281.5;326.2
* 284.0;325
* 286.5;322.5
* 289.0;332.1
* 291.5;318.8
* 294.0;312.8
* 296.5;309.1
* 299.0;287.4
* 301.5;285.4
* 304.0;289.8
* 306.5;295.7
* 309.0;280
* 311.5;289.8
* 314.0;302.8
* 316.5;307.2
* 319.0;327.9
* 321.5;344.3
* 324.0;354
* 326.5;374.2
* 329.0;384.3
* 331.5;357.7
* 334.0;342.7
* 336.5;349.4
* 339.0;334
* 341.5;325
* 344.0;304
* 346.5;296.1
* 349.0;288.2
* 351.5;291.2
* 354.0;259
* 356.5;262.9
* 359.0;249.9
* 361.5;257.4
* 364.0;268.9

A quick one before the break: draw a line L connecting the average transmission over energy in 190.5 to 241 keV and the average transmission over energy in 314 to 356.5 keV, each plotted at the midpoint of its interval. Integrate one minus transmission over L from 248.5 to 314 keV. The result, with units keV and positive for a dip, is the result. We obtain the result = 3.8 keV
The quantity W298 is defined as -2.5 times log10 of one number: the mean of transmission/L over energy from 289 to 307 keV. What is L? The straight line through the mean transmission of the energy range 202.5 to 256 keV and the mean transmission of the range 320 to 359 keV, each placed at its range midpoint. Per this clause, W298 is 0.026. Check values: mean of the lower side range 289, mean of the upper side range 322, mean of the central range 302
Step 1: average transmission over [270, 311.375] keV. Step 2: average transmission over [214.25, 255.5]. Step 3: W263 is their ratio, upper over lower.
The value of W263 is 1.08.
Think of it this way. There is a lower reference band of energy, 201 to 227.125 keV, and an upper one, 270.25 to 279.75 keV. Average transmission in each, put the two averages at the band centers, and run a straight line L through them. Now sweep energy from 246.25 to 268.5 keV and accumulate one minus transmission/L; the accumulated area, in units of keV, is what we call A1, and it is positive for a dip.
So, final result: 2.3 keV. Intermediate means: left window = 316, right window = 304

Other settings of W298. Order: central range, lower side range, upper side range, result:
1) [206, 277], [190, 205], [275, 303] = 0.06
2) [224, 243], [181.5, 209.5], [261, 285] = 0.07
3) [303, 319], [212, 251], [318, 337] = 0.16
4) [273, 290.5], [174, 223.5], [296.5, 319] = -0.06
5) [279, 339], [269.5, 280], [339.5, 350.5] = -0.06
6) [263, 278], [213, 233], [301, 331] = 0.06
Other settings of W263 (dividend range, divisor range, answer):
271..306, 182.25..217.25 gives 1.00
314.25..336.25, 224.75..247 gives 1.24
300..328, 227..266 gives 1.15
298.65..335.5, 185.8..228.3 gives 1.03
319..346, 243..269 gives 1.26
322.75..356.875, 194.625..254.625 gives 1.11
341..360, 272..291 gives 0.89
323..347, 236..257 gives 1.34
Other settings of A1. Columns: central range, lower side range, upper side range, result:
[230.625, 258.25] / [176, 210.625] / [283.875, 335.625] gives 4.72 keV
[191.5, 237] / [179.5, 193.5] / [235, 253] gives -3.30 keV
